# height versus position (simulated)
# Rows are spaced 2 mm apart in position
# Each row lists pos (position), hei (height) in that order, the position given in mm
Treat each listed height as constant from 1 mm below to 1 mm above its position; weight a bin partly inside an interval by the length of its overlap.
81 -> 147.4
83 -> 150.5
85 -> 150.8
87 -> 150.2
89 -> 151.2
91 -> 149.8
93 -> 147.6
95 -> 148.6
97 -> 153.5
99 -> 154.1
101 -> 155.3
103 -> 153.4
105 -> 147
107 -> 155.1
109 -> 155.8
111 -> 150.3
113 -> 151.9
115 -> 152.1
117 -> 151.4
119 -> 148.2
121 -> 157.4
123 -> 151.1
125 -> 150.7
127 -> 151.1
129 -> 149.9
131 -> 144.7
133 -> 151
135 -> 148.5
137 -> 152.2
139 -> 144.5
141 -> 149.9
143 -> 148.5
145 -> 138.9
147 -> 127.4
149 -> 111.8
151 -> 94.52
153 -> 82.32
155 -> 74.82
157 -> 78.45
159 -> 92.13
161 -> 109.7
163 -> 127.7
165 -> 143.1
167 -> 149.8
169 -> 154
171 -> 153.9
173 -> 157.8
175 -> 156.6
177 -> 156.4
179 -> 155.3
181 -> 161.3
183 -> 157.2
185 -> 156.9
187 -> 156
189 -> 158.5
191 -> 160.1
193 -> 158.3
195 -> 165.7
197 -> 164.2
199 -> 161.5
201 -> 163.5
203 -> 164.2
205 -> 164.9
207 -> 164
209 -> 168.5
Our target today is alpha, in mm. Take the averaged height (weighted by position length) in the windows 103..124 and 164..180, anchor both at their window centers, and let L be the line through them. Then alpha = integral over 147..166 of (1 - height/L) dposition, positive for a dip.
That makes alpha 6.2 mm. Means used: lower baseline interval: 152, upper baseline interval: 153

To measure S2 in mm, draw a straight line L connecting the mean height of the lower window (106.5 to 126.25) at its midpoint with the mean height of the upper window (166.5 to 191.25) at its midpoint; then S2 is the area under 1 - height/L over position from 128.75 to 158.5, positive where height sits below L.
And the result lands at 5.5 mm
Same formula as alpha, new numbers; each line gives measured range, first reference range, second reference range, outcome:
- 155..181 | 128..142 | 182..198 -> 3.5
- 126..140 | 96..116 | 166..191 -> 0.5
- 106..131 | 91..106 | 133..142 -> -0.3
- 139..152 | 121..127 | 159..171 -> 1.2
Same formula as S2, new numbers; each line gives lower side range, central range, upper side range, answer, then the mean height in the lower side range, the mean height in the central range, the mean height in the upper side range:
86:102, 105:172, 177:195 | 7.77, 151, 137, 158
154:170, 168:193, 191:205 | -3.12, 116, 157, 163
